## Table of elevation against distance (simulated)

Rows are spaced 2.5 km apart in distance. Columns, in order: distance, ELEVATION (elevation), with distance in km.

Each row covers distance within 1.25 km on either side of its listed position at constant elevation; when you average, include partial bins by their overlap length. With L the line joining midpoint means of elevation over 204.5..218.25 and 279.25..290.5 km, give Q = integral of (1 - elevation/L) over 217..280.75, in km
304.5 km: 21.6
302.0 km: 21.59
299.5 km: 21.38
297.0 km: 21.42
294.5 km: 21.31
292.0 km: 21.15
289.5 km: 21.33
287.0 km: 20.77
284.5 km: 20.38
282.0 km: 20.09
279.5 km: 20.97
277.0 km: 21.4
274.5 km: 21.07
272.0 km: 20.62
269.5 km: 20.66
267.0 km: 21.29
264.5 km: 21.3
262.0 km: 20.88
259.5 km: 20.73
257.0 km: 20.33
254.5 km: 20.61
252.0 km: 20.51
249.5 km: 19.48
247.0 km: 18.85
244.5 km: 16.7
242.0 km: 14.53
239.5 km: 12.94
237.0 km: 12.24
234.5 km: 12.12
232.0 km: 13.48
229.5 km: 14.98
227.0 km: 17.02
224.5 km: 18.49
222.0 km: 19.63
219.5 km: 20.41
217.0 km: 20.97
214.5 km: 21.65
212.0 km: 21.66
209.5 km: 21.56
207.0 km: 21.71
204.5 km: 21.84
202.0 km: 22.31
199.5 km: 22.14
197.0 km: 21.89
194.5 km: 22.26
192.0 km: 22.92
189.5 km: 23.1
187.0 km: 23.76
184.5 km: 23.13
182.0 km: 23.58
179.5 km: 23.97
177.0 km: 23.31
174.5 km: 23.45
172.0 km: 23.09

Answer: 7.8 km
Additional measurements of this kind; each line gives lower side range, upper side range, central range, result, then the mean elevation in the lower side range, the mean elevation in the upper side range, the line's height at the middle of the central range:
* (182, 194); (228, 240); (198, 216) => -2.64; 23.2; 13.2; 19.1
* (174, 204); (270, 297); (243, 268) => 1.76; 22.9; 20.9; 21.5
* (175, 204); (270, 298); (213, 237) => 5.20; 22.9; 20.9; 22.2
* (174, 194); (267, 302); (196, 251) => 9.79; 23.4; 21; 22.4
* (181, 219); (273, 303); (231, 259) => 6.42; 22.3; 21.1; 21.6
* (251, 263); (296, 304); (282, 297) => 0.22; 20.6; 21.5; 21.3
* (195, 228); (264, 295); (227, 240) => 4.59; 20.9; 20.9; 20.9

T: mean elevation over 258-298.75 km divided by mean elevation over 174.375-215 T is 0.93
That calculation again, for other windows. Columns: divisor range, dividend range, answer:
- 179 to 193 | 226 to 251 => 0.65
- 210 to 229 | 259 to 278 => 1.06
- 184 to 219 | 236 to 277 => 0.86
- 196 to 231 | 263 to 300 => 1.03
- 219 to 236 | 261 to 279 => 1.29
